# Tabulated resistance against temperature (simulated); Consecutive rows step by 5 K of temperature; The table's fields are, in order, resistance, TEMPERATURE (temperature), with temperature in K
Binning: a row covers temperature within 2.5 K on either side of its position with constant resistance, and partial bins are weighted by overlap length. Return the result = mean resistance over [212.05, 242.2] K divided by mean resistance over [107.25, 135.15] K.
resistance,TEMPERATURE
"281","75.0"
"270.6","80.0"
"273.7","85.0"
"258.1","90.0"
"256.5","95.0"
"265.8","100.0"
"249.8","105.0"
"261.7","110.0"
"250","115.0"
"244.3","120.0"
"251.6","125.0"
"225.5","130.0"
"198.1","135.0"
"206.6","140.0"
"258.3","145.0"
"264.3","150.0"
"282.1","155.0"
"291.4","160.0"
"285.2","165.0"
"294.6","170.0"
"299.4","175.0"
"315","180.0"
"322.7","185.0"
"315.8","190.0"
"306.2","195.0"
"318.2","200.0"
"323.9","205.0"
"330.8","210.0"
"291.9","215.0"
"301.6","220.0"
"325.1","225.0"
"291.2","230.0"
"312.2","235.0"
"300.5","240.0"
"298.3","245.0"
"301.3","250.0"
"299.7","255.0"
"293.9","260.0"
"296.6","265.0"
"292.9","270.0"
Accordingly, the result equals 1.26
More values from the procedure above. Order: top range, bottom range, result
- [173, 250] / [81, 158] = 1.24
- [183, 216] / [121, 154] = 1.34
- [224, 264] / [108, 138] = 1.27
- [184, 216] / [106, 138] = 1.33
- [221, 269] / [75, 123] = 1.16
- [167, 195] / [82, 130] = 1.21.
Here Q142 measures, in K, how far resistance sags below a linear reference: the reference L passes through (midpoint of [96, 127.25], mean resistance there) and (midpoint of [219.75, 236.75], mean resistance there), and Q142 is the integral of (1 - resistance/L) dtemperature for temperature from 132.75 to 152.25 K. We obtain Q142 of 2.7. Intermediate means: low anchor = 254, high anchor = 308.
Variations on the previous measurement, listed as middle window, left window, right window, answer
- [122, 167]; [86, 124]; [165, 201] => 5.1 K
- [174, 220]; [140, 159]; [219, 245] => -4.3 K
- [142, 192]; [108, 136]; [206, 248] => -4.2 K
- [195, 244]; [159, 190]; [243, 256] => -1.4 K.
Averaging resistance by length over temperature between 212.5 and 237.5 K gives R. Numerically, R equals 304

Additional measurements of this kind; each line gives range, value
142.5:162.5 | 274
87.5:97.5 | 257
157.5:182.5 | 297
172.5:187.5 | 312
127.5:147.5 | 222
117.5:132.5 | 240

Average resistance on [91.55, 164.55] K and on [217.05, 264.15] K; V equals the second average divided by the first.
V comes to 1.20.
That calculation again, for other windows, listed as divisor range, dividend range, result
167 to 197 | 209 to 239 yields 1.00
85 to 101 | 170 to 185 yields 1.18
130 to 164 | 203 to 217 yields 1.26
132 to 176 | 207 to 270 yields 1.15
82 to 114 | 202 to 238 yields 1.19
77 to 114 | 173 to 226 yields 1.20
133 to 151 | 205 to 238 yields 1.35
